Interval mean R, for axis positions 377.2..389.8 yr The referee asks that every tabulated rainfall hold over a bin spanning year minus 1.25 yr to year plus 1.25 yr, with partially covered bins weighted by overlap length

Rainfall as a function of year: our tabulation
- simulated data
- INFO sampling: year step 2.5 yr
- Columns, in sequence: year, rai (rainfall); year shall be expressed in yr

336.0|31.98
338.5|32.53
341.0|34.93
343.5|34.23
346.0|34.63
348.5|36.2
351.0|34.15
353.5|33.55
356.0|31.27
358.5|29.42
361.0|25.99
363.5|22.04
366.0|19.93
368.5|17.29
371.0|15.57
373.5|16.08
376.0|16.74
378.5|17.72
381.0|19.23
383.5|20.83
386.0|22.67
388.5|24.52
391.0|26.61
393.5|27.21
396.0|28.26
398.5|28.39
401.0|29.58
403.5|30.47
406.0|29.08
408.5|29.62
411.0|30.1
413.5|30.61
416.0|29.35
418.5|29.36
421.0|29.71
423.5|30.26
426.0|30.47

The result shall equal 21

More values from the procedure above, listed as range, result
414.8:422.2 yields 29.5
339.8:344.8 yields 34.6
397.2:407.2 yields 29.4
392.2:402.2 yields 28.3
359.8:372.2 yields 20.2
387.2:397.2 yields 26.6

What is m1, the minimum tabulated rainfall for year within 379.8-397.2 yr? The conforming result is 19.23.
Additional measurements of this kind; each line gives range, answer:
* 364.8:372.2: 15.57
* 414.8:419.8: 29.35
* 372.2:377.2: 16.08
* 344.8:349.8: 34.63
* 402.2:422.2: 29.08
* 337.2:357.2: 31.27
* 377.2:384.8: 17.72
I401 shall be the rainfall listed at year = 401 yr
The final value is 29.58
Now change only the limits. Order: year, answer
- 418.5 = 29.36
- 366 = 19.93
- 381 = 19.23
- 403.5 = 30.47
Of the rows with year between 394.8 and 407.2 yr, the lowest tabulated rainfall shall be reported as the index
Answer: 28.26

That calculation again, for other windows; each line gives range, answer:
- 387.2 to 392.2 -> 24.52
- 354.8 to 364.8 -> 22.04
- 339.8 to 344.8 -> 34.23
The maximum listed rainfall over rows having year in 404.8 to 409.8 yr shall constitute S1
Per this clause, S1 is 29.62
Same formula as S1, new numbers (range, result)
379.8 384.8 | 20.83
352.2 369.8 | 33.55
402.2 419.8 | 30.61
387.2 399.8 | 28.39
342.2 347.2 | 34.63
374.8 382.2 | 19.23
